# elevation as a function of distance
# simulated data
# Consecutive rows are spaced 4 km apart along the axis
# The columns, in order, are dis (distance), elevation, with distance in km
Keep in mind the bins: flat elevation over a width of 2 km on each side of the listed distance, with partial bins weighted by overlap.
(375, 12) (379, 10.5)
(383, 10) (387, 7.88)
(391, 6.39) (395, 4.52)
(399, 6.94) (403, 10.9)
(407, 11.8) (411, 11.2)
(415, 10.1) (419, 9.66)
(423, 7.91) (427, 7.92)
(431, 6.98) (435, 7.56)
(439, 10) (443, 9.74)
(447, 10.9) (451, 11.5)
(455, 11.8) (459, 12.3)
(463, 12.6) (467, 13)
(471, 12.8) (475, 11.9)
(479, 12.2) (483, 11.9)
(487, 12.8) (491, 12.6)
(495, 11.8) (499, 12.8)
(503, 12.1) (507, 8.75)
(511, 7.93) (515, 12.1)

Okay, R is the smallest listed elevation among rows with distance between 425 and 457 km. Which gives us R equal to 6.98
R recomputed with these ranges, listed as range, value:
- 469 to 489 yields 11.9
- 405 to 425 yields 7.91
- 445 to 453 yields 10.9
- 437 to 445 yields 9.74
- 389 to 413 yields 4.52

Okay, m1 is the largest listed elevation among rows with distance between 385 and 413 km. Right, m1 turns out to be 11.8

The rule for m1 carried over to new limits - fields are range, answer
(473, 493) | 12.8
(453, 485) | 13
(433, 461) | 12.3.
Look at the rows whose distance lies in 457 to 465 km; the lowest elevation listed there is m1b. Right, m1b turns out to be 12.3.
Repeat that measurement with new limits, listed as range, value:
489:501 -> 11.8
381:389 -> 7.88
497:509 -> 8.75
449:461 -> 11.5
